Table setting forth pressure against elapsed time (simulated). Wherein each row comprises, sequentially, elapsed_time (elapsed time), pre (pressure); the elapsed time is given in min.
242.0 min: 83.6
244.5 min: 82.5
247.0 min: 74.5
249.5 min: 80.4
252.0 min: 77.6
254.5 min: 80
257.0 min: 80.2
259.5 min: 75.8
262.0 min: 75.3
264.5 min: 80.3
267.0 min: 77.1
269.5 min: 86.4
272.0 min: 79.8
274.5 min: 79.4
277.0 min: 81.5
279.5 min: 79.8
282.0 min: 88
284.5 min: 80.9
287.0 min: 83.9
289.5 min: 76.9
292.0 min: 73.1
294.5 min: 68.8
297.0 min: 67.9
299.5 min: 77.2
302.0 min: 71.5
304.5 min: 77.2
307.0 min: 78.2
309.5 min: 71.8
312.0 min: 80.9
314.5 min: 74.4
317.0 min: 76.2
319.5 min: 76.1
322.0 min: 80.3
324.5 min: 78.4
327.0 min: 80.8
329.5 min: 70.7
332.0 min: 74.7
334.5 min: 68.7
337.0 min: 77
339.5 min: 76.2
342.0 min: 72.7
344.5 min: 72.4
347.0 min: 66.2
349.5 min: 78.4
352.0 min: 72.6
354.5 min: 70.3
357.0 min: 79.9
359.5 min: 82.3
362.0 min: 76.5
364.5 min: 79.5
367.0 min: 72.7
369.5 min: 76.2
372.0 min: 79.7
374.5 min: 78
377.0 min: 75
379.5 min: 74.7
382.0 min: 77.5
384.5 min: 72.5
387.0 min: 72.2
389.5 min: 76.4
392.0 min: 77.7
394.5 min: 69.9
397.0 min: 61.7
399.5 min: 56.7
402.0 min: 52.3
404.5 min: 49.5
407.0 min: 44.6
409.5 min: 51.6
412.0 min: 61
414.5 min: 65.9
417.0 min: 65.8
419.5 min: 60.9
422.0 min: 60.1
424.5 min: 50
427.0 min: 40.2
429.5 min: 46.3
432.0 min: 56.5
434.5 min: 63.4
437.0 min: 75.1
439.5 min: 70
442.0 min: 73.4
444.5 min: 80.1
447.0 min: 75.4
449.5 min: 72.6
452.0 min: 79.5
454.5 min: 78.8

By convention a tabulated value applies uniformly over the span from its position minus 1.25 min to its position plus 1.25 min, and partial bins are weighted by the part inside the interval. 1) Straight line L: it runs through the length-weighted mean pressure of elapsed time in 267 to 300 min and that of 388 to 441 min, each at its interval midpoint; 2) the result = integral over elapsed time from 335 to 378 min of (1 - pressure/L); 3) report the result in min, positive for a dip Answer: -4.6 min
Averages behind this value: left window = 78.7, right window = 59.9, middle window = 75.5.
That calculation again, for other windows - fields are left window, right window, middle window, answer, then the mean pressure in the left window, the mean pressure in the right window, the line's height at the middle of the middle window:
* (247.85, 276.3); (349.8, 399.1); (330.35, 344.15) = 0.5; 79.3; 74.8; 76.3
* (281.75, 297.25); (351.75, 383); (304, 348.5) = 1.0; 77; 76.6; 76.8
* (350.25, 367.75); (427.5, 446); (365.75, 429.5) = 6.0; 76.4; 65.5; 71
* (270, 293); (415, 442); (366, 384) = -2.4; 80.6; 59.7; 67.3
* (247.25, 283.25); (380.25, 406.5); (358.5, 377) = -2.3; 80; 66.2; 68.9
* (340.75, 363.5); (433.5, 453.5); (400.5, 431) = 8.3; 74.6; 73.9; 74.1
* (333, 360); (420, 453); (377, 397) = -1.1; 74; 64.6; 69.8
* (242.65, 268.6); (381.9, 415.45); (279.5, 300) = -0.6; 78.6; 63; 74.9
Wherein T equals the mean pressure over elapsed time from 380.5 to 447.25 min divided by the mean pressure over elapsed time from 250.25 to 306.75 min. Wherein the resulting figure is 0.81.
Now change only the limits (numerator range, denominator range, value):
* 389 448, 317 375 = 0.81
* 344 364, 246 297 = 0.95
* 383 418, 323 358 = 0.85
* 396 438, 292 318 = 0.76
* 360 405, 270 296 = 0.90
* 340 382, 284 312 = 1.00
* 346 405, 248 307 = 0.92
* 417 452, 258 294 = 0.80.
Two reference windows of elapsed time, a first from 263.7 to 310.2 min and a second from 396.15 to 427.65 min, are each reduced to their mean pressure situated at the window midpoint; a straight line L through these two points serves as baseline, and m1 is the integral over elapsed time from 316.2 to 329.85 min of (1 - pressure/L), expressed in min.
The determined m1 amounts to -1.16 min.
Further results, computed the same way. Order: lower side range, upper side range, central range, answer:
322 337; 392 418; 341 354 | -0.2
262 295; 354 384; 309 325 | 0.3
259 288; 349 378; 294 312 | 1.2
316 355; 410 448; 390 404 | 0.7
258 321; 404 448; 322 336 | -0.5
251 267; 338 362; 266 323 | -0.7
